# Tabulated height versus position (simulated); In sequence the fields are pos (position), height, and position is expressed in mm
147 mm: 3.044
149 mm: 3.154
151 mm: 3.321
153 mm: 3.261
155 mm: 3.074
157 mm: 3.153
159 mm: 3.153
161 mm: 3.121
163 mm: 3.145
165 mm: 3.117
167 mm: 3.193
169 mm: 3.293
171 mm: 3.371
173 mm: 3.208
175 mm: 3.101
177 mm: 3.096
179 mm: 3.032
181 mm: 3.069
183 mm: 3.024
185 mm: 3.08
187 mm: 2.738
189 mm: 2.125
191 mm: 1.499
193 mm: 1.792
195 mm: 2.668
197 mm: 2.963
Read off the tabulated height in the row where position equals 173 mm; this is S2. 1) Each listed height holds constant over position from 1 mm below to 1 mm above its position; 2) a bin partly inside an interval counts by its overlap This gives 3.208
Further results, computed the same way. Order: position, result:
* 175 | 3.101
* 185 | 3.08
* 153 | 3.261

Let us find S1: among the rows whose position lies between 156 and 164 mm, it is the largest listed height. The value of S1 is 3.153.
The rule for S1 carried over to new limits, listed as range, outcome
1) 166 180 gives 3.371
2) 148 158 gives 3.321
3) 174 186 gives 3.101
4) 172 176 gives 3.208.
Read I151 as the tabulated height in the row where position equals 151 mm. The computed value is 3.321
